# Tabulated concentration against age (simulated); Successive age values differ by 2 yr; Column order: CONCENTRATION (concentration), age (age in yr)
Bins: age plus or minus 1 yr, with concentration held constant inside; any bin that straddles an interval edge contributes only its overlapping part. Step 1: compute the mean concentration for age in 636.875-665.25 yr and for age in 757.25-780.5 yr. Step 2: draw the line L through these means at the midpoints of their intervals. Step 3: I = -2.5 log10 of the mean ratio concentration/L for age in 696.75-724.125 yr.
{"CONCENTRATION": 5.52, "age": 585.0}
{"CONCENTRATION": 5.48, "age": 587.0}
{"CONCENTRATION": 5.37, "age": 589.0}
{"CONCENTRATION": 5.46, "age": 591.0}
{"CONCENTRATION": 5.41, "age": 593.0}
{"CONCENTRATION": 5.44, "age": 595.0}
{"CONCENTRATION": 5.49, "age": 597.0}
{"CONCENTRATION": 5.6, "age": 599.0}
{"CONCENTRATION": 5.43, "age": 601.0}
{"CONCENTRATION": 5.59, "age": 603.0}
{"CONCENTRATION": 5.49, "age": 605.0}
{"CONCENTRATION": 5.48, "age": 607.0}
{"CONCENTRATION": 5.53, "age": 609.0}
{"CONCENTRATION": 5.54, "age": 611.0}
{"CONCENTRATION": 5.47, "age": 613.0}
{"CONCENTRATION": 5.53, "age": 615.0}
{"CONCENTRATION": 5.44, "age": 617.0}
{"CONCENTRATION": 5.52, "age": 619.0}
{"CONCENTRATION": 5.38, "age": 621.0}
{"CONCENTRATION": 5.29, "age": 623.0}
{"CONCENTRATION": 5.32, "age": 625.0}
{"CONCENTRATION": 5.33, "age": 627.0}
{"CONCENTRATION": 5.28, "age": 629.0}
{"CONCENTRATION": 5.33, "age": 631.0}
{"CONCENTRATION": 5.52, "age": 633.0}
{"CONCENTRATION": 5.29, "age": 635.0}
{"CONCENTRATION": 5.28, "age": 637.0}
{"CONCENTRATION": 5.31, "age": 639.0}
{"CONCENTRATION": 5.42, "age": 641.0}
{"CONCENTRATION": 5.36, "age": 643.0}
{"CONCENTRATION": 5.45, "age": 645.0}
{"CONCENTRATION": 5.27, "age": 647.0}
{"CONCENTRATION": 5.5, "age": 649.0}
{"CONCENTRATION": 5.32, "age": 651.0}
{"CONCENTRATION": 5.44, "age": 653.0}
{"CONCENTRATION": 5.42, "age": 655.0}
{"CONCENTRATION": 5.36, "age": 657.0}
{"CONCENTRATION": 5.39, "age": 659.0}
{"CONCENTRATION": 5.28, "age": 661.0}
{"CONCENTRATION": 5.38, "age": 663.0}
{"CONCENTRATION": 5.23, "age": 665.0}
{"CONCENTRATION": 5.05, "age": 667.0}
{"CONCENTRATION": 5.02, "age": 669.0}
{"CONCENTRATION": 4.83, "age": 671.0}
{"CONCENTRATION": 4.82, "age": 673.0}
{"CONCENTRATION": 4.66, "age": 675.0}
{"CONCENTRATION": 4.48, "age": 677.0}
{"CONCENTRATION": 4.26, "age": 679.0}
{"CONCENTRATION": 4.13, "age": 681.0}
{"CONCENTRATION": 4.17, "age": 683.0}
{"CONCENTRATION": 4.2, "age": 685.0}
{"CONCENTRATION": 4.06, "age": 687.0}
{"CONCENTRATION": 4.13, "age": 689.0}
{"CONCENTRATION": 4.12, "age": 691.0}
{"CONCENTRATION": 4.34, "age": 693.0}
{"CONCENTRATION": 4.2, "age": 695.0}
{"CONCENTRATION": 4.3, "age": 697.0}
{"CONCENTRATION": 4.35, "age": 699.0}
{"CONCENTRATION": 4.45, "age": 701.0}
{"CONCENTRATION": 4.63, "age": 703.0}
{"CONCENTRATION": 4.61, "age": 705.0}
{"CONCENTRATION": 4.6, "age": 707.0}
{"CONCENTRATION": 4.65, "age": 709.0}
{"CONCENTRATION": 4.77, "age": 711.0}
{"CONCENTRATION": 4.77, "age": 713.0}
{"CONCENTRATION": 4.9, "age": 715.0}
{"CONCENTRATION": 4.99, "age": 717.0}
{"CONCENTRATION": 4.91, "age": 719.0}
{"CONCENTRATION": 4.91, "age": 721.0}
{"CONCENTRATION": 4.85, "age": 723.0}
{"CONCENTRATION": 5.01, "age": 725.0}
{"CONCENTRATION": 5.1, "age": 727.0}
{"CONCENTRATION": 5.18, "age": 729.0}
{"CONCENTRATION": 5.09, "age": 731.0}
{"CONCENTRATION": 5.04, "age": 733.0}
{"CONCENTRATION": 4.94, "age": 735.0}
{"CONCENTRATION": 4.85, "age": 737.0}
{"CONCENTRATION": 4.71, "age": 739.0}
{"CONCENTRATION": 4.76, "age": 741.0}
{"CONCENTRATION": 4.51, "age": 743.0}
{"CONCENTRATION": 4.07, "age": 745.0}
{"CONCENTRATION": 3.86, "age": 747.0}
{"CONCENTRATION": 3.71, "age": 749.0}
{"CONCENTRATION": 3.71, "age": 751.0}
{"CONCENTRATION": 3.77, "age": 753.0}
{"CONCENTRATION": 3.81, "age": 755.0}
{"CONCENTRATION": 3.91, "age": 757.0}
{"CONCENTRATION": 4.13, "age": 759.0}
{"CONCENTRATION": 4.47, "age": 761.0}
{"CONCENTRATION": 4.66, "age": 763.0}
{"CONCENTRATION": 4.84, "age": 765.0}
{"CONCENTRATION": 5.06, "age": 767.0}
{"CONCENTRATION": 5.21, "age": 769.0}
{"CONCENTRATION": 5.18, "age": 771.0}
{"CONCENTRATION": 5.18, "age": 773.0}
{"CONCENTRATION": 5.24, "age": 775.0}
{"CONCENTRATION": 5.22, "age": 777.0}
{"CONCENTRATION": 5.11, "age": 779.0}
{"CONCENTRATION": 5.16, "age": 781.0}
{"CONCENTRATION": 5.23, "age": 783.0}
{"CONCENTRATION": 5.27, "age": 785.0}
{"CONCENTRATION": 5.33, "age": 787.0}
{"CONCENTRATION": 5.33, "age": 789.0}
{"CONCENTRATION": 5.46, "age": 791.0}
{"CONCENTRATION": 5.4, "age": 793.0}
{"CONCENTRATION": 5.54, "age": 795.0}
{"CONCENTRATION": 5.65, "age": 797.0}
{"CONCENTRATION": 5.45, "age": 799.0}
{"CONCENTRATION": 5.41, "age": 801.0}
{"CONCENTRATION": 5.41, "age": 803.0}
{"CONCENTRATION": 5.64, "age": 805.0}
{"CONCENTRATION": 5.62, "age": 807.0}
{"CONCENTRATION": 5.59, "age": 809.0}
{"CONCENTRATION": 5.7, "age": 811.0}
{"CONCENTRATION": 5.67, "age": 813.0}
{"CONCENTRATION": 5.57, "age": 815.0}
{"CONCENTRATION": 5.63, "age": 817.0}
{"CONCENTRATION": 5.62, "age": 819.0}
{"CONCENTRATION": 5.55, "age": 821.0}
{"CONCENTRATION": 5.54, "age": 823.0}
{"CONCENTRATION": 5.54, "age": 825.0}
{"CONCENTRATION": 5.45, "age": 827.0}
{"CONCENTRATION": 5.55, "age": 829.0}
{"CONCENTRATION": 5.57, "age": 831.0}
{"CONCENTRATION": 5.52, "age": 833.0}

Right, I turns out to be 0.09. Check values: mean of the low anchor 5.37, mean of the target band 4.7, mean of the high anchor 4.91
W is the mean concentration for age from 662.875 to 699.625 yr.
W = 4.49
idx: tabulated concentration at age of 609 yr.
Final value 5.53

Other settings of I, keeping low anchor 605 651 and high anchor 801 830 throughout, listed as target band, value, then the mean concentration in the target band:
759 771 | 0.15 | 4.82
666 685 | 0.19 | 4.58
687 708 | 0.25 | 4.36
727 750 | 0.19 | 4.63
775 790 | 0.06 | 5.24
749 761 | 0.38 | 3.9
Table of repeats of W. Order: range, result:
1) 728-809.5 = 4.92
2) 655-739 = 4.74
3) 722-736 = 5.03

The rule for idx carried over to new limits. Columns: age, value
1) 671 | 4.83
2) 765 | 4.84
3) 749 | 3.71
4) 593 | 5.41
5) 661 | 5.28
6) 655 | 5.42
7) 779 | 5.11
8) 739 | 4.71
